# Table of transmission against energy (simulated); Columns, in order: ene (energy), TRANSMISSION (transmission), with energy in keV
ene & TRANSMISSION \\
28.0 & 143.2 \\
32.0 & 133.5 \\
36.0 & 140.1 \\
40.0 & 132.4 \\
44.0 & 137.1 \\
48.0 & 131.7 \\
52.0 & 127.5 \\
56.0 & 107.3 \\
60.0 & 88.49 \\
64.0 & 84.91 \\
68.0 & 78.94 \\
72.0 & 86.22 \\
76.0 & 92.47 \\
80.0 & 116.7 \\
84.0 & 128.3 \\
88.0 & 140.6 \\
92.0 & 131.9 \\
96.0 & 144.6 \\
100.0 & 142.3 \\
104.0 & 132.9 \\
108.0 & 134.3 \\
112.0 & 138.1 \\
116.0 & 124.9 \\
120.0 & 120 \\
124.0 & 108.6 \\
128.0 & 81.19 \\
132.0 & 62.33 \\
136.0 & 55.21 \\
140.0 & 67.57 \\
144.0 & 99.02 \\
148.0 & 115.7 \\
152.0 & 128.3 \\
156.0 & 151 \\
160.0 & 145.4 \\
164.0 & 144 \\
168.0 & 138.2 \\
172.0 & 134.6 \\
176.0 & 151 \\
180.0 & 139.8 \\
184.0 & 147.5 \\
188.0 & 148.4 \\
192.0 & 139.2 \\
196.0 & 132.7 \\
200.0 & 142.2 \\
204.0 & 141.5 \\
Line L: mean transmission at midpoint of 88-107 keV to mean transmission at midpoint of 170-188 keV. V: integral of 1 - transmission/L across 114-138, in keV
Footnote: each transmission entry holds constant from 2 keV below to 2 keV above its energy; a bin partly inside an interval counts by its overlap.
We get 8.2 keV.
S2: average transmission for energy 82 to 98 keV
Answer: 136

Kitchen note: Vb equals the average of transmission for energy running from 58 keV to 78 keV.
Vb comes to 86.2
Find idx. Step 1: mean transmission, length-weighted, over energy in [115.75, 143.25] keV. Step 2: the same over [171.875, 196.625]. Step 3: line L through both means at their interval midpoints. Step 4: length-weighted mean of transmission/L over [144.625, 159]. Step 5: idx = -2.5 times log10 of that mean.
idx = -0.18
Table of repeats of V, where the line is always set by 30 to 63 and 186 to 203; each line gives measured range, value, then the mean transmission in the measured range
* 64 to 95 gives 4.2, 110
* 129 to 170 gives 7.8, 110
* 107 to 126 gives 1.0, 125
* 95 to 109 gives -0.9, 138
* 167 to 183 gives -0.4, 141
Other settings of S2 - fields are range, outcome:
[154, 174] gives 143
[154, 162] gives 148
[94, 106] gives 140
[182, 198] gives 142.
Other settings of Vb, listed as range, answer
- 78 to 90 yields 129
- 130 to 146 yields 71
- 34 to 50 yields 135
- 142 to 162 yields 128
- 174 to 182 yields 145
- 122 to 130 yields 94.9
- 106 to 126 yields 125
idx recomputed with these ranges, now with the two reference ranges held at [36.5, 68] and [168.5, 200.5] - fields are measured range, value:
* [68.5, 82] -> 0.23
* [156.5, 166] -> -0.07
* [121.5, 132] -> 0.40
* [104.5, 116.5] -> -0.06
